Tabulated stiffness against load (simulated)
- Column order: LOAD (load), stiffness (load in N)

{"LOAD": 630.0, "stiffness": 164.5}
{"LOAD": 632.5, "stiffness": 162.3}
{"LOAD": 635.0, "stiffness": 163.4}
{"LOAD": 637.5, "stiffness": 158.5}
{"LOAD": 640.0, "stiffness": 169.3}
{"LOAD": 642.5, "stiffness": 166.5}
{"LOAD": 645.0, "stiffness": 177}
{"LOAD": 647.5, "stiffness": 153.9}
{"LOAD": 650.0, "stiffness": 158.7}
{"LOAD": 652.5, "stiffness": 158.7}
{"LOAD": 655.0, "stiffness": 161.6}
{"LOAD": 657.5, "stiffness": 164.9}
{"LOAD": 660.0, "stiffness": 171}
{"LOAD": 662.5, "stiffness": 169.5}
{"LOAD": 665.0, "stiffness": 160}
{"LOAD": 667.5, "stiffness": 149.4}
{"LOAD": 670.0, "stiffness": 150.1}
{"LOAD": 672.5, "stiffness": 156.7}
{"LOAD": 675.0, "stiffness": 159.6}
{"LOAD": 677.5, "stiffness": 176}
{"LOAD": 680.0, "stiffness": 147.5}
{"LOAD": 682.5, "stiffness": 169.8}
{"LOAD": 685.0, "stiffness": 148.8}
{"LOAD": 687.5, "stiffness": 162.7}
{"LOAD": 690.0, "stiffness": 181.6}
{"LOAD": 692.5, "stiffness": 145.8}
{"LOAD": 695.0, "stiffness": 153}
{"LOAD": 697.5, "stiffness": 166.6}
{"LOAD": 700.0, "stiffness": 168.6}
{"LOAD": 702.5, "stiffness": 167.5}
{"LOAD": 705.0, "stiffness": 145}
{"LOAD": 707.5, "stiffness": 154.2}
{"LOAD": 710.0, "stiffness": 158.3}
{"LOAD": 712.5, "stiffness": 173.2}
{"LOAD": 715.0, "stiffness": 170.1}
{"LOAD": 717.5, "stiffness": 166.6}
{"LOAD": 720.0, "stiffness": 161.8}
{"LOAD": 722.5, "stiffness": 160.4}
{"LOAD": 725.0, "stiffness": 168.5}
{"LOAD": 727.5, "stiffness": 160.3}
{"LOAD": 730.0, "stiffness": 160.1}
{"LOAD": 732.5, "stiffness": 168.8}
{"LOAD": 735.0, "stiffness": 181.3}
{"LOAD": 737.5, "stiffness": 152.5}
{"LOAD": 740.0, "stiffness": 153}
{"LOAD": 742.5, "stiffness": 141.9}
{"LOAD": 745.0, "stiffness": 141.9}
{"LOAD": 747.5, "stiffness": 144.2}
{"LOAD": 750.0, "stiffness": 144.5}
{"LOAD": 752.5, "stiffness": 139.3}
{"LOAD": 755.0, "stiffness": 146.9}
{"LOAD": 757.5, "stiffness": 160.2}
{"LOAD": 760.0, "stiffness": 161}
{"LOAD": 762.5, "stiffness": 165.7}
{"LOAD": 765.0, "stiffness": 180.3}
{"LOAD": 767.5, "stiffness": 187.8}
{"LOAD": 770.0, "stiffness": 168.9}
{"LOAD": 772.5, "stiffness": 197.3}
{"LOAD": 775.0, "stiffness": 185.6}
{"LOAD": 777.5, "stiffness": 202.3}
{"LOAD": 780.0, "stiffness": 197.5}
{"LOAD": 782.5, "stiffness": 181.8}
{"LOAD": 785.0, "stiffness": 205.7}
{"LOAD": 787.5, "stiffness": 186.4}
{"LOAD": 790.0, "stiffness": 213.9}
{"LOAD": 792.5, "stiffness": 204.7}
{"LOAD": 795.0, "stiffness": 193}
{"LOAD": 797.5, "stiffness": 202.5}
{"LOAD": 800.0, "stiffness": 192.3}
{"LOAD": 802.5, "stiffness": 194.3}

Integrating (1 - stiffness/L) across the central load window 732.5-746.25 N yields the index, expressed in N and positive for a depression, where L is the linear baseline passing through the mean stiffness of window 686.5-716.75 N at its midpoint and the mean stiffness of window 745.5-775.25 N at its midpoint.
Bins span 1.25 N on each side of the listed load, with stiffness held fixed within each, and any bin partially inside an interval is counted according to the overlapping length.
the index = 0.7 N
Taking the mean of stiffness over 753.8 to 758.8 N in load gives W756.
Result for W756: 154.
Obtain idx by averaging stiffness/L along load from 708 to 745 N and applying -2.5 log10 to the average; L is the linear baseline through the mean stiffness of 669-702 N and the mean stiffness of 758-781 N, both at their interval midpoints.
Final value 0.06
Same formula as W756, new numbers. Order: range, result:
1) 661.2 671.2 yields 157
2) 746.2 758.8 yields 147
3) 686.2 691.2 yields 172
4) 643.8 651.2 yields 163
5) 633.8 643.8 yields 164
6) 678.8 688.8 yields 157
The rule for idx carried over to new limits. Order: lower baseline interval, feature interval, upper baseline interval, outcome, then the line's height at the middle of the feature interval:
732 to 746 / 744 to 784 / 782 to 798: 0.05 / 177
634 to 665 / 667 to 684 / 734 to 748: 0.01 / 161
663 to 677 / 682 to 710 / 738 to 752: -0.05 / 153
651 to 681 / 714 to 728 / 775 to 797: 0.08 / 178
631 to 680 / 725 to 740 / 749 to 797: 0.07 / 174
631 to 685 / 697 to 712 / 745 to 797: 0.05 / 168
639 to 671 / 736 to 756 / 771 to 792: 0.27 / 187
